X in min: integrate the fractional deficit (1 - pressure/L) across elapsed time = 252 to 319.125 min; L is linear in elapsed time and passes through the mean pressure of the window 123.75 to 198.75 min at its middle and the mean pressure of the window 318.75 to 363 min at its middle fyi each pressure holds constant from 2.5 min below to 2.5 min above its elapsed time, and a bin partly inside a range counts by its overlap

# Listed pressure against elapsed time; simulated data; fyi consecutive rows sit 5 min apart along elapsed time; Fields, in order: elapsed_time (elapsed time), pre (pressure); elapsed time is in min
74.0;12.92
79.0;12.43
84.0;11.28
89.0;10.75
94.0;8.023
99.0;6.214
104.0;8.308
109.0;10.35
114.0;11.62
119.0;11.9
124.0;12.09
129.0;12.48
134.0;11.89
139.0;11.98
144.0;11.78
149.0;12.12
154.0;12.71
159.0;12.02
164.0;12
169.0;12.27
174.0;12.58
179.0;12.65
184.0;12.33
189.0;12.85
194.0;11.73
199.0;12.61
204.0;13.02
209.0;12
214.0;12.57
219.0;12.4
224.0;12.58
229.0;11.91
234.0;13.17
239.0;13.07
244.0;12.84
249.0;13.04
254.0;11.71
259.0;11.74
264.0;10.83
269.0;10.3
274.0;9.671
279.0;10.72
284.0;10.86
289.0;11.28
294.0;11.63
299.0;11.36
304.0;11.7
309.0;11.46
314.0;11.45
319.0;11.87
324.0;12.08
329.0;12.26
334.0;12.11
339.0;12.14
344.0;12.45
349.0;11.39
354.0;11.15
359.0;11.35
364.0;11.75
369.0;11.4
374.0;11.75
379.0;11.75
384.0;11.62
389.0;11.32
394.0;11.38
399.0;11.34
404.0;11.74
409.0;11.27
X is 4.62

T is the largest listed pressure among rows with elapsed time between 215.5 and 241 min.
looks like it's 13.17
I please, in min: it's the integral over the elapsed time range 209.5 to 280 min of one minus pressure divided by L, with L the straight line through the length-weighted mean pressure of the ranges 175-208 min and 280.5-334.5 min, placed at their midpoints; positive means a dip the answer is 1.04 min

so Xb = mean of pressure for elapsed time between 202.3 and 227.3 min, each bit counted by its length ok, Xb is 12.5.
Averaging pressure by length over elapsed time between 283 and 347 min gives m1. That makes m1 11.8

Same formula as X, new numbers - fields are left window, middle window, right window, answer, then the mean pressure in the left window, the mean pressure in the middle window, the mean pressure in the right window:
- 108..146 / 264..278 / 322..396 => 1.8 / 11.8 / 10.2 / 11.7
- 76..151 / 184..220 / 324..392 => -4.0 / 10.9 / 12.4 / 11.7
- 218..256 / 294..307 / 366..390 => 0.6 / 12.6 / 11.5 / 11.6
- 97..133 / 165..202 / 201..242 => -1.8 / 10.5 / 12.4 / 12.6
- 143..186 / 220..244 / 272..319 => -2.0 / 12.3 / 12.7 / 11.2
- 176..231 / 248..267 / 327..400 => 0.8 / 12.4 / 11.7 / 11.7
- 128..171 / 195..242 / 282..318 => -3.1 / 12.1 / 12.6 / 11.4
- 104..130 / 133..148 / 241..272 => -0.7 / 11.3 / 11.9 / 11.7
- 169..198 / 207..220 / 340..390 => 0.0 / 12.4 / 12.3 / 11.6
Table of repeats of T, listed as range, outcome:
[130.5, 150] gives 12.12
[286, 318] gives 11.7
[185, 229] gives 13.02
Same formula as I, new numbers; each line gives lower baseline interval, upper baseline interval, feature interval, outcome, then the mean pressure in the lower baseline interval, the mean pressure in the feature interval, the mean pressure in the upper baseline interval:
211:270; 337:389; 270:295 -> 2.65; 12.2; 10.8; 11.7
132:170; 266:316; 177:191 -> -0.89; 12.1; 12.6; 11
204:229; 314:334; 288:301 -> 0.72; 12.4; 11.4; 12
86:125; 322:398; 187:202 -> -2.72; 9.84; 12.4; 11.7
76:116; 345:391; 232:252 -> -4.13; 9.89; 13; 11.5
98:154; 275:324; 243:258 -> -1.48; 11.2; 12.4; 11.4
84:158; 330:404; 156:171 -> -1.46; 10.9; 12.1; 11.7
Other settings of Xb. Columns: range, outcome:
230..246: 12.9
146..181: 12.3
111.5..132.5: 12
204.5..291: 11.8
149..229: 12.4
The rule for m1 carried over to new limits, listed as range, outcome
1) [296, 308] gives 11.5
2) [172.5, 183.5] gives 12.6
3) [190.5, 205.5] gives 12.4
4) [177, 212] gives 12.5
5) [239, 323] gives 11.5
